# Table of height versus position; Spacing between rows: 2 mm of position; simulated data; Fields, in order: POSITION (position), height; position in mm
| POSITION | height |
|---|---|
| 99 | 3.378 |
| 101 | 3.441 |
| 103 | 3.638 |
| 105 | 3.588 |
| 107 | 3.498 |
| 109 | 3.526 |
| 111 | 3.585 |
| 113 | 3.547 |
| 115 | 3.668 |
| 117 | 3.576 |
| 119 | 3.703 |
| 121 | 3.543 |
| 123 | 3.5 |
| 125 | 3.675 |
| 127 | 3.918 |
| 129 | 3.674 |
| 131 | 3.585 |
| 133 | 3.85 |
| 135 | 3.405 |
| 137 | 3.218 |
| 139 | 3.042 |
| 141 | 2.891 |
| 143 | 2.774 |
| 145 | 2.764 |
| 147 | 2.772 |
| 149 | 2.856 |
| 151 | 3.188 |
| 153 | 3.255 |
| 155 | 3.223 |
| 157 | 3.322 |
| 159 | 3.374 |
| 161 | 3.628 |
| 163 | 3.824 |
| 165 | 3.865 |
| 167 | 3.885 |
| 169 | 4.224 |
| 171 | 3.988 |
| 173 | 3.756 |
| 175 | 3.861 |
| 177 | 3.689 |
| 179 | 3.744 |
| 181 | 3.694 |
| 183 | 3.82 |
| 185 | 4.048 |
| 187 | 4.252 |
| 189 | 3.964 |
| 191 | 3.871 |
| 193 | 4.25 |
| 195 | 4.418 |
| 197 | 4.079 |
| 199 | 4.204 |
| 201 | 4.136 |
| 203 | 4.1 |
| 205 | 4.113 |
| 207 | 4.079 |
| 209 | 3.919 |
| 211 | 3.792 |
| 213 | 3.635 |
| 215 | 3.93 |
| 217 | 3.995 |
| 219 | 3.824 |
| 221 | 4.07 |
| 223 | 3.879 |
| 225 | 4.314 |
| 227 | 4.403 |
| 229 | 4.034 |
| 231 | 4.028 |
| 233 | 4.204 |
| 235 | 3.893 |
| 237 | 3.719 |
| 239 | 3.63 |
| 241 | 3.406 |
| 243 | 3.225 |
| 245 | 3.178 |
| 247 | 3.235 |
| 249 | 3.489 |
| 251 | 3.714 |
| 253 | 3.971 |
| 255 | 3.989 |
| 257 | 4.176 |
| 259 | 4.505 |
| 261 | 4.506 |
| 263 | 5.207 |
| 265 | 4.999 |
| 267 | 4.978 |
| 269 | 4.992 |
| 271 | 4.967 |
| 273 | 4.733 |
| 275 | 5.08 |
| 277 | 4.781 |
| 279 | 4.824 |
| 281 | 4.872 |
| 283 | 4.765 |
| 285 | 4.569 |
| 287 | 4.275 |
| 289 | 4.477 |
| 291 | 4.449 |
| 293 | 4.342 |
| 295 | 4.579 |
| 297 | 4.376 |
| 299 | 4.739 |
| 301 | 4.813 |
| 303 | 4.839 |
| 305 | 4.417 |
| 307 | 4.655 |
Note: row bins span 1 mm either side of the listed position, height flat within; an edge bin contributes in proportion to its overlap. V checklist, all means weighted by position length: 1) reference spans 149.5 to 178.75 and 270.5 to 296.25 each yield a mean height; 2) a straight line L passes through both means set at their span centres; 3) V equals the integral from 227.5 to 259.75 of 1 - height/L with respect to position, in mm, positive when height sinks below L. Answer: 4.0 mm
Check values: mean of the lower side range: 3.64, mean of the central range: 3.78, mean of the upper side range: 4.66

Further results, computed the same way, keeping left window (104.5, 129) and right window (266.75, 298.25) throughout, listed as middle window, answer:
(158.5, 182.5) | 1.0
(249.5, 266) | 0.6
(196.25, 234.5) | 1.9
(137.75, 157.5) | 4.2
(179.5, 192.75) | 0.4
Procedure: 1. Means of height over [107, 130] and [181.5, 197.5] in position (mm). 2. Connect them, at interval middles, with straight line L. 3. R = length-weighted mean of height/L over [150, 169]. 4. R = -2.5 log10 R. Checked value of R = 0.10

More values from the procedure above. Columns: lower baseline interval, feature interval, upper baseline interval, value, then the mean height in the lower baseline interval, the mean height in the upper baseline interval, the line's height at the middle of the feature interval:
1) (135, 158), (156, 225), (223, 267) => -0.13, 3.04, 4.01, 3.48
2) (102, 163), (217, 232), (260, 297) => 0.04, 3.4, 4.73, 4.24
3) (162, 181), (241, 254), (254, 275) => 0.30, 3.86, 4.72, 4.57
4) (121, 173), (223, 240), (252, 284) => 0.08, 3.44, 4.71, 4.33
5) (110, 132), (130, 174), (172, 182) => 0.09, 3.63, 3.75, 3.7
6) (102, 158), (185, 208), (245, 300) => -0.06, 3.39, 4.48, 3.9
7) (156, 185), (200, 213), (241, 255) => -0.10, 3.77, 3.5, 3.65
